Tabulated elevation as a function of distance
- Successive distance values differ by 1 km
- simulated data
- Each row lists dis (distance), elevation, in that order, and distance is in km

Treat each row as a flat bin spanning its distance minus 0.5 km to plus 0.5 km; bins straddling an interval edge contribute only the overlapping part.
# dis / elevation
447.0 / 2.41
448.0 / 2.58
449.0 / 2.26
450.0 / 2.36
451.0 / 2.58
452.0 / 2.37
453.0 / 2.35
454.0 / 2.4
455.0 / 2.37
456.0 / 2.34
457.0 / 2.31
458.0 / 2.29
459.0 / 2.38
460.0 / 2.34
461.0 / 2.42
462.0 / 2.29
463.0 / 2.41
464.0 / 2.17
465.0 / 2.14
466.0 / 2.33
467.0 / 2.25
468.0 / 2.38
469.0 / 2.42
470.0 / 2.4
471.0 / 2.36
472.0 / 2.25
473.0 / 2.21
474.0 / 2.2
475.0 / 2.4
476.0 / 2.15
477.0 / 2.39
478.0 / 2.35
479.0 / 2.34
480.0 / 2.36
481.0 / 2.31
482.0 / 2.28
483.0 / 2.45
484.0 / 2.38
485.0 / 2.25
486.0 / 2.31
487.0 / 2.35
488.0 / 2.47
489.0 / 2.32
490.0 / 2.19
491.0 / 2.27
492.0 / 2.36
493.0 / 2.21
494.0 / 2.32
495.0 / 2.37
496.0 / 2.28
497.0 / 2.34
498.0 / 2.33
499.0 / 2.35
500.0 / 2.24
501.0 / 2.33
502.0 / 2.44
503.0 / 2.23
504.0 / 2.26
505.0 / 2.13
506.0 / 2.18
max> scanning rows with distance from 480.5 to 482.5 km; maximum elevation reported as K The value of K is 2.31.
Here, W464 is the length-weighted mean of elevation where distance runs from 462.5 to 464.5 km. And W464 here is 2.29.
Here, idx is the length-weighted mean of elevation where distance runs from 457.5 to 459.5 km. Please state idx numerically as 2.33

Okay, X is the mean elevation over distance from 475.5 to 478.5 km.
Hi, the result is 2.3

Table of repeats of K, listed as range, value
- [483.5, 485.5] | 2.38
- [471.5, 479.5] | 2.4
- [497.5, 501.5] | 2.35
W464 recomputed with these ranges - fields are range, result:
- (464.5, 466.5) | 2.24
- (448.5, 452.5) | 2.39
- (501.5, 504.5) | 2.31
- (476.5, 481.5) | 2.35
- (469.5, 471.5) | 2.38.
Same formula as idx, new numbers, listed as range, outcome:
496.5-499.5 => 2.34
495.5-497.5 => 2.31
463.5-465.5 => 2.16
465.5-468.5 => 2.32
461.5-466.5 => 2.27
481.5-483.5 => 2.37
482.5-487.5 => 2.35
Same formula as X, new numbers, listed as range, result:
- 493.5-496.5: 2.32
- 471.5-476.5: 2.24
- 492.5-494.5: 2.26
